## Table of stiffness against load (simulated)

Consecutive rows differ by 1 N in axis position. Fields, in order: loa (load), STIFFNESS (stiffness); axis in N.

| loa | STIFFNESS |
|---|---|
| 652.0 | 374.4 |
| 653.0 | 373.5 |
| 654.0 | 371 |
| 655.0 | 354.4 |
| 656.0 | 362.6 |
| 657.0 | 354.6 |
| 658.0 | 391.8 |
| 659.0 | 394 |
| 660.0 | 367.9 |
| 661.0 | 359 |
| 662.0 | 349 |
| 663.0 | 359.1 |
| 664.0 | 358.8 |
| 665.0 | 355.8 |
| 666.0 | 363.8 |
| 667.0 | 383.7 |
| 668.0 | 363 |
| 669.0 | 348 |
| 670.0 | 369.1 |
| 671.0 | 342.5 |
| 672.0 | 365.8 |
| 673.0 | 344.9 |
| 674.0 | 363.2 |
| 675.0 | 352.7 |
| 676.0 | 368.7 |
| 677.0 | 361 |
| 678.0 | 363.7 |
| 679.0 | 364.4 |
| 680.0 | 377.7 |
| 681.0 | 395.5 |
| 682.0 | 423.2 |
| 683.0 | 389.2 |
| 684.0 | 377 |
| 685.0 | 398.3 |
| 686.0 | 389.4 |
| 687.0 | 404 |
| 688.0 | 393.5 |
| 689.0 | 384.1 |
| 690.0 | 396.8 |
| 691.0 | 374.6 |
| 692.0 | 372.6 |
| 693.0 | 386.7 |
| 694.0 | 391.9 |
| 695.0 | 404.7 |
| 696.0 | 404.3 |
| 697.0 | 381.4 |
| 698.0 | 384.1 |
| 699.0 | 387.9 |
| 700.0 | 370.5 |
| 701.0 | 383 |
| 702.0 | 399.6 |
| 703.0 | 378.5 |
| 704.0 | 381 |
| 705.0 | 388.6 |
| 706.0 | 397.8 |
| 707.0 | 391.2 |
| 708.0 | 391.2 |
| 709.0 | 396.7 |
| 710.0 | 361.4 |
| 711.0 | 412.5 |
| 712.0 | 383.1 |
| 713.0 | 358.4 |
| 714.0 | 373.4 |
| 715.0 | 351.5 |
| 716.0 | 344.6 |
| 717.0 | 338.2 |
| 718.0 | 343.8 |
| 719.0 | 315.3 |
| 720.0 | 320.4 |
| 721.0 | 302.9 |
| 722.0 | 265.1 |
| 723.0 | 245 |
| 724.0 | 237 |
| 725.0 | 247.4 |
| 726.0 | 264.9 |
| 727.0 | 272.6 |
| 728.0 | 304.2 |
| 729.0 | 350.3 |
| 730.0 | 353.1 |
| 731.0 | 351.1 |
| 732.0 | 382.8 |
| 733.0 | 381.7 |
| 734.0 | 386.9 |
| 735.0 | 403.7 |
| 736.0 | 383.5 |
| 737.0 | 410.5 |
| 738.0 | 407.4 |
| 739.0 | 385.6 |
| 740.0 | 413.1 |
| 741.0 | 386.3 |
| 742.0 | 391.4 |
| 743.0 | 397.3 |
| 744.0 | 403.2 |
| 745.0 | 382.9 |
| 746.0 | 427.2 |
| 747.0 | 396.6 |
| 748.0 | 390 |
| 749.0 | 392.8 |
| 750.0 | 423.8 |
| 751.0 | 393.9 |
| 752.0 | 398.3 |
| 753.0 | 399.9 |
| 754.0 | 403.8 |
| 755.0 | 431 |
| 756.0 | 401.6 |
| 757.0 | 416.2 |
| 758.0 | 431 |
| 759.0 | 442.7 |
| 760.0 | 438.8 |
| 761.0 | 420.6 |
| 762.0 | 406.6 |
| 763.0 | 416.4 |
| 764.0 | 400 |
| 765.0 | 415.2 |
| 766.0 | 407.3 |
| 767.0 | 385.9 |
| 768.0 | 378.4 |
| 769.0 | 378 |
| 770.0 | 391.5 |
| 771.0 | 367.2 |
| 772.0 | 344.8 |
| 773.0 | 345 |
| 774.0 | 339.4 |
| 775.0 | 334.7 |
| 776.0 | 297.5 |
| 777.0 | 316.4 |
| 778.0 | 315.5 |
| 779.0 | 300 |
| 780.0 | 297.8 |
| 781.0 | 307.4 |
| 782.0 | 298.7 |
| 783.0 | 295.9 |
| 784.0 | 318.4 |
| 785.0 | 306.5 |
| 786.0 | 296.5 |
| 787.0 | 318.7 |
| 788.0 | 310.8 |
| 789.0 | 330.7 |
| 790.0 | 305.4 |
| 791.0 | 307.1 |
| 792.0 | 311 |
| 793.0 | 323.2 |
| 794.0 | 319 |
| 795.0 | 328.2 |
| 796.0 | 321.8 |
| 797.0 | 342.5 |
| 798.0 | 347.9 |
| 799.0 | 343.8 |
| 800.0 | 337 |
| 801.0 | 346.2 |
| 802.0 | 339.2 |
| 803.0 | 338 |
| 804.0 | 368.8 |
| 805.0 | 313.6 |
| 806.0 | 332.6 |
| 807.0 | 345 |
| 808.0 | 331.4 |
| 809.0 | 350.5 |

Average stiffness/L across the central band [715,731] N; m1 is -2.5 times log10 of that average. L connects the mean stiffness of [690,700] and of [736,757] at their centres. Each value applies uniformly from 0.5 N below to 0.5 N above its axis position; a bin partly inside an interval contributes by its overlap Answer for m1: 0.29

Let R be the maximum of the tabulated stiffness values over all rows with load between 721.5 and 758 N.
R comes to 431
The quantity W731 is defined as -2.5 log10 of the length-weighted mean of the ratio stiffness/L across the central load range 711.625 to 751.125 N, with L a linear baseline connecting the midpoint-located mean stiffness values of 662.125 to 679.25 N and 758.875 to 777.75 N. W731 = 0.05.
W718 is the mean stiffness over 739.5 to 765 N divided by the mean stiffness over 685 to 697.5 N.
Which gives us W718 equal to 1.0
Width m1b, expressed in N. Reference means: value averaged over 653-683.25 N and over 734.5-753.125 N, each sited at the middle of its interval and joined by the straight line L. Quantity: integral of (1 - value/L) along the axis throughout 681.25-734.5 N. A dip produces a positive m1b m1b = 3.00 N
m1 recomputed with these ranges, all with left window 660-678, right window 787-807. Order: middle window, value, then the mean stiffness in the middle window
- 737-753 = -0.17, 400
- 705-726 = 0.03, 338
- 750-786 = -0.10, 370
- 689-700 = -0.10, 387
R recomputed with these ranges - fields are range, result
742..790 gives 442.7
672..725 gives 423.2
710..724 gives 412.5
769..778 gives 391.5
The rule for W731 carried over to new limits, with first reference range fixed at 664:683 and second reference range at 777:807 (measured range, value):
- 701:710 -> -0.10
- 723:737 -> 0.04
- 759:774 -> -0.18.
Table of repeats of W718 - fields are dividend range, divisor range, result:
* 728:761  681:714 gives 1.02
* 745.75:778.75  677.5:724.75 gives 1.05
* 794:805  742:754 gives 0.85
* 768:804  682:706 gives 0.84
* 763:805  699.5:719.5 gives 0.90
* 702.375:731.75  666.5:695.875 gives 0.90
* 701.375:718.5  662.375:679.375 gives 1.04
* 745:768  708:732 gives 1.25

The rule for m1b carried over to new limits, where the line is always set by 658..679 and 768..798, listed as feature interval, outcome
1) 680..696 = -1.62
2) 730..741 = -1.57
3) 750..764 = -3.45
